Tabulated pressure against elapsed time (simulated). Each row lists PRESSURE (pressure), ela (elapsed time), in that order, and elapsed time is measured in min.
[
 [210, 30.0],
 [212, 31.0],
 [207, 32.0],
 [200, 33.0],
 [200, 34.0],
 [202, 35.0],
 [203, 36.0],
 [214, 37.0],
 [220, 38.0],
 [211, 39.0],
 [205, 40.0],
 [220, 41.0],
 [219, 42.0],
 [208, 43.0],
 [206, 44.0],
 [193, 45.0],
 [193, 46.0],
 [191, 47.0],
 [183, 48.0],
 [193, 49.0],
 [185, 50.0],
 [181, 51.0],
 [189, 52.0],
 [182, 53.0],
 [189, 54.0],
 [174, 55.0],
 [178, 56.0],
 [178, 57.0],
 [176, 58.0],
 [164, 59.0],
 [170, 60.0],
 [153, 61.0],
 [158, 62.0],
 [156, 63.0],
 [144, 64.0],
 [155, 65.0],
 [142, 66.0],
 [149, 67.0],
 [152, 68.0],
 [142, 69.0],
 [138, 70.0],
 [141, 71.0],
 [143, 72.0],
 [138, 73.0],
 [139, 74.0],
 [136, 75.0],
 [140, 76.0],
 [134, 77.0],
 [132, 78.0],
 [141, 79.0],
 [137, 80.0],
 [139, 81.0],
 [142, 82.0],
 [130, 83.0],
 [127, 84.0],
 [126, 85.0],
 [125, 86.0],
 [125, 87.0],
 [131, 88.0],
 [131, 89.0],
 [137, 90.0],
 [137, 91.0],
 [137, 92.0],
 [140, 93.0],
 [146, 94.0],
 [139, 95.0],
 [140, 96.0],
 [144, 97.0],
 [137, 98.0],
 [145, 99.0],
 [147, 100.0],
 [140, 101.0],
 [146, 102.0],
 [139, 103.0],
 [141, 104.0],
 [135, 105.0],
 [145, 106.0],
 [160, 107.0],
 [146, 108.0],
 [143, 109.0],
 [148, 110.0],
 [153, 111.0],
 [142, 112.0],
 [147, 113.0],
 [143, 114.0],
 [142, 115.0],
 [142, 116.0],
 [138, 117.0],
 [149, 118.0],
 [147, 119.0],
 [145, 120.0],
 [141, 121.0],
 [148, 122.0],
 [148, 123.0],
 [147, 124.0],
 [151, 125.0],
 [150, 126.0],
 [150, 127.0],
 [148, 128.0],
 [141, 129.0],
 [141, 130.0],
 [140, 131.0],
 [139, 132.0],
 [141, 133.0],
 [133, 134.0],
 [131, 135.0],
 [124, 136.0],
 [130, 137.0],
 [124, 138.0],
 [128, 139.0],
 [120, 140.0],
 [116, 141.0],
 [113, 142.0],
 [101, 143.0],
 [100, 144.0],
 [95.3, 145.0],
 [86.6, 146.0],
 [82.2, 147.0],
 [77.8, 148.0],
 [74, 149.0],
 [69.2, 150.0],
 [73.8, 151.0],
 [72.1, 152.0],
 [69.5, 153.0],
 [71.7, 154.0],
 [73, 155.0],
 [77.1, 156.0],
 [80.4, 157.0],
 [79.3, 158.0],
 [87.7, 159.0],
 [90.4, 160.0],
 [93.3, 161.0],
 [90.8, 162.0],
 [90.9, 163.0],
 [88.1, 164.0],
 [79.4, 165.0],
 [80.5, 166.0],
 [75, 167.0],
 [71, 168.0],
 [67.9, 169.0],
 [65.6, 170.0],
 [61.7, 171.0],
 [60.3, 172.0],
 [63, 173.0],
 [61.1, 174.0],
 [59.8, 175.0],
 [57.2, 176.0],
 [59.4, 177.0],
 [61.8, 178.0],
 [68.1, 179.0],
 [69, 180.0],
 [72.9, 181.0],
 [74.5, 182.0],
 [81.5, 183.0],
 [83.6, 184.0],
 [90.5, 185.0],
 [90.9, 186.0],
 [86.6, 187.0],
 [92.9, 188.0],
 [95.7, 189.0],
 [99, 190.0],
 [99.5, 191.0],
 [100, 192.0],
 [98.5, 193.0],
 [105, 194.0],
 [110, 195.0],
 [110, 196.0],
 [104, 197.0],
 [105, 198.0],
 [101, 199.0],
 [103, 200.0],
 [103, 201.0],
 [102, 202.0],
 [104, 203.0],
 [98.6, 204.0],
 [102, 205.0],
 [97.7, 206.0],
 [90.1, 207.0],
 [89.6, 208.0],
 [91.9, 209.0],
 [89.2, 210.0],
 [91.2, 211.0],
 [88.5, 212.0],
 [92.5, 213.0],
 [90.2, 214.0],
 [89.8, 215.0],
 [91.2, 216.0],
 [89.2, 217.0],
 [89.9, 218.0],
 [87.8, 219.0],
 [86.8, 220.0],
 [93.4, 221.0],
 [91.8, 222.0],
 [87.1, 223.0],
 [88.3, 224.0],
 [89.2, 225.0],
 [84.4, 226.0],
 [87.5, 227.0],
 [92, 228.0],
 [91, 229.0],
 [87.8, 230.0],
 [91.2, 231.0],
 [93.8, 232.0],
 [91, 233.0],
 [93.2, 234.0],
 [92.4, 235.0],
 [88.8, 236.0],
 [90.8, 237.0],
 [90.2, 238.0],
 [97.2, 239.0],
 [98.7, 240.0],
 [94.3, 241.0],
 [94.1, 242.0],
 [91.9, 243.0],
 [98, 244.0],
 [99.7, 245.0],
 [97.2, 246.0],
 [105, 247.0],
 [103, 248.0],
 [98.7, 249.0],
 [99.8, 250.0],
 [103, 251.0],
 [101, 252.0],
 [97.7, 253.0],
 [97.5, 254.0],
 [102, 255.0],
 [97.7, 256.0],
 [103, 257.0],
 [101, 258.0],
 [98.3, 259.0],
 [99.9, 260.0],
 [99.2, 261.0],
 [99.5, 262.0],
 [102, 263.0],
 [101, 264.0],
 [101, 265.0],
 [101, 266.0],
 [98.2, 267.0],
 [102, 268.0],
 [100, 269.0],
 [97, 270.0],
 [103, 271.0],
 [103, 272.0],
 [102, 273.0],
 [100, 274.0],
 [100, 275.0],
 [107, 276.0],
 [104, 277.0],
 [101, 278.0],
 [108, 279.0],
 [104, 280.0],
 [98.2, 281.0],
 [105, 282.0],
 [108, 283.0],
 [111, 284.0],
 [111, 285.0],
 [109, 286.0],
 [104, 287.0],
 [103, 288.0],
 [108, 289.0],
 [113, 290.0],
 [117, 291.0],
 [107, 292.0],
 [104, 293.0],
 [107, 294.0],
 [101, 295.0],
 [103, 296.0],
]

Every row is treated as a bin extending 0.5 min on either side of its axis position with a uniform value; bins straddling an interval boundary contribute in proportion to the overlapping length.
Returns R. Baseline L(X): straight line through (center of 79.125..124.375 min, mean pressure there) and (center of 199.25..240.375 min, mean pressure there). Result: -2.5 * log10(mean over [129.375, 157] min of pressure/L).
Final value 0.20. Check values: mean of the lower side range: 141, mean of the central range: 104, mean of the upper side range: 92.4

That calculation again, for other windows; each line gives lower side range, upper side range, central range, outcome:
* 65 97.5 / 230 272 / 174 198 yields 0.30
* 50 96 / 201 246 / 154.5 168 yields 0.36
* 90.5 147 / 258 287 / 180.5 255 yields 0.21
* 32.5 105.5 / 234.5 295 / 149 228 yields 0.40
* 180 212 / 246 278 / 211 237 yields 0.09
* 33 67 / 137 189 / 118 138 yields -0.23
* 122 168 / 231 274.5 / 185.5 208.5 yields 0.03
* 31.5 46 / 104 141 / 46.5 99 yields 0.20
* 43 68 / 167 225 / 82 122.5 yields 0.03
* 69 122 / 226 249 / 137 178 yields 0.41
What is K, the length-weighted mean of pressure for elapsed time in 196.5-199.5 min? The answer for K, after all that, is 103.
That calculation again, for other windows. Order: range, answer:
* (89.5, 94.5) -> 139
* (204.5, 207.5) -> 96.6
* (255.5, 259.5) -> 100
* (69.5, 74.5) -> 140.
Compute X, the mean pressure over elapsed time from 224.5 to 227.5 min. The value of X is 87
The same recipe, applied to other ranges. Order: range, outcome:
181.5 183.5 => 78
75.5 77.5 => 137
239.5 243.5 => 94.8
